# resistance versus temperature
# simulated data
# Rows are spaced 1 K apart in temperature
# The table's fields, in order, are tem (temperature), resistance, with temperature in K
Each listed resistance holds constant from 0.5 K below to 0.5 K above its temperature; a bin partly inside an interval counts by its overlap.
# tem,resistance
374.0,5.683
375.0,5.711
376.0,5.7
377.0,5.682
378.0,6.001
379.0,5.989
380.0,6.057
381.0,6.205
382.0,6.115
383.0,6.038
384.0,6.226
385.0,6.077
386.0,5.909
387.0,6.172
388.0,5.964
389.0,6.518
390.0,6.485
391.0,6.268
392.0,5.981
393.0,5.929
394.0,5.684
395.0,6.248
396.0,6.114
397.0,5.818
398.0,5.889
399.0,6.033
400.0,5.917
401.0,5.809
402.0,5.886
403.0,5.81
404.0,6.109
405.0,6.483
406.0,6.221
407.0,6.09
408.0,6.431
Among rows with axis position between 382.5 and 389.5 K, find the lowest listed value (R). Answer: 5.909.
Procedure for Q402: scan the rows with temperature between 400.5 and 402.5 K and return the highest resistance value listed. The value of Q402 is 5.886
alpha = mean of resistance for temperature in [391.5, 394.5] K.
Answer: 5.86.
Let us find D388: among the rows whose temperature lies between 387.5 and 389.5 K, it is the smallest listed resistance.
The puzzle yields 5.964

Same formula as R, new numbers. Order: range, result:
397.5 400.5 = 5.889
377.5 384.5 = 5.989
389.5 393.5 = 5.929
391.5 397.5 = 5.684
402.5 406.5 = 5.81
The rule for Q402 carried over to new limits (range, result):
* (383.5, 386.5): 6.226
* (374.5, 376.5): 5.711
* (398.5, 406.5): 6.483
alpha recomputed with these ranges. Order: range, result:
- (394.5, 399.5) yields 6.02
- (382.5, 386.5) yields 6.06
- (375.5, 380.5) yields 5.89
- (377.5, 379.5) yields 6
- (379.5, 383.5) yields 6.1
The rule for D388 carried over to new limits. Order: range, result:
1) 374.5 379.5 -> 5.682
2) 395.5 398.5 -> 5.818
